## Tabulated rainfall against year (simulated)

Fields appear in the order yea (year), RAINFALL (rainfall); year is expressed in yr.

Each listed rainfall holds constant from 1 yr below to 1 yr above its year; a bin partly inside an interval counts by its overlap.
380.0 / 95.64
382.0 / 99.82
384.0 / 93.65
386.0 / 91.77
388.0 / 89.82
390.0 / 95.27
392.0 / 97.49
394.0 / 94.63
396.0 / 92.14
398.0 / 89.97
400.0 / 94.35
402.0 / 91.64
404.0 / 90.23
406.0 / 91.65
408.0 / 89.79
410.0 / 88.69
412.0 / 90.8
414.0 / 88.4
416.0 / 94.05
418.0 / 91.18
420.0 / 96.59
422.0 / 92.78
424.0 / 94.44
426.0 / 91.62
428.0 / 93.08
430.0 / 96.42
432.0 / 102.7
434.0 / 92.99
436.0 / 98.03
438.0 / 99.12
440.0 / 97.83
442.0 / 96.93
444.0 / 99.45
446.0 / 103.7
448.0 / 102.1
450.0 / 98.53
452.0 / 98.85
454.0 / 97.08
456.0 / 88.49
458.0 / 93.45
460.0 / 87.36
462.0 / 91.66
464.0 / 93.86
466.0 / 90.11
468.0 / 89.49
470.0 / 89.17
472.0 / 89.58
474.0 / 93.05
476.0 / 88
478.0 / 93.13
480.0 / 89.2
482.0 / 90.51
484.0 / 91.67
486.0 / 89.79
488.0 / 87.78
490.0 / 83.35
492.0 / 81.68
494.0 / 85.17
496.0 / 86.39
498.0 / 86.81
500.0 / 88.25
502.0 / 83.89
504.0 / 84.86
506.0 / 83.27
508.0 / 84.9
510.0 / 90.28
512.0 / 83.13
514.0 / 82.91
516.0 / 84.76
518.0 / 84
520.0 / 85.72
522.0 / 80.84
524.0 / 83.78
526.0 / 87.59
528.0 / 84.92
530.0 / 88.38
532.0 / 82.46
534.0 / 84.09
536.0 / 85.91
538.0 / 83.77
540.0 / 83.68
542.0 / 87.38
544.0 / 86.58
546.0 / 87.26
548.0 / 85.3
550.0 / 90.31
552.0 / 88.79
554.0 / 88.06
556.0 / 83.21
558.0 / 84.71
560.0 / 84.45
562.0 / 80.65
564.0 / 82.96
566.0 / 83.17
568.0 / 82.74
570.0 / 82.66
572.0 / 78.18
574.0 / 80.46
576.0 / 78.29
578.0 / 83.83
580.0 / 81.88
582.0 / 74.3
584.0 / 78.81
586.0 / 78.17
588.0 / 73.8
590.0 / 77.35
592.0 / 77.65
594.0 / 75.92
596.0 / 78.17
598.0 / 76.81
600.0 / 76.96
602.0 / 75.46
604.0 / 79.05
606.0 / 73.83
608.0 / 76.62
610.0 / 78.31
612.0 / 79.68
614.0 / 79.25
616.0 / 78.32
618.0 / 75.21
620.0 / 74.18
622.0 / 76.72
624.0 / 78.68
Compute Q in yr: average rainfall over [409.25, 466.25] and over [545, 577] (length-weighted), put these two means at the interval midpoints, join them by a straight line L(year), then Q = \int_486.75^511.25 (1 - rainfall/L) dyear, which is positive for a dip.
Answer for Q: 1.0 yr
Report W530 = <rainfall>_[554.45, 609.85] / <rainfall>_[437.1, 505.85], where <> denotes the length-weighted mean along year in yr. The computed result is 0.87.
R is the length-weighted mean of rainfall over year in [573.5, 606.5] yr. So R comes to 77.7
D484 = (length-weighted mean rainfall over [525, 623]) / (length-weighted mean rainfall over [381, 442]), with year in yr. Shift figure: 0.87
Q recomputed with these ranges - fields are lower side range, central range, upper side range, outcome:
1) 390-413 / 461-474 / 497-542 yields -0.4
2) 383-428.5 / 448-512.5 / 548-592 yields -1.4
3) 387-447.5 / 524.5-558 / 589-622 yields -1.3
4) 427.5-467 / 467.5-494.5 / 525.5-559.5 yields 1.1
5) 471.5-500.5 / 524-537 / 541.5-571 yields 0.1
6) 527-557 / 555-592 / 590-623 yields 0.5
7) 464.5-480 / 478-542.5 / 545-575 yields 1.4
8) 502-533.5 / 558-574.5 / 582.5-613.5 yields -0.4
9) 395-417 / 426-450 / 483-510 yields -2.4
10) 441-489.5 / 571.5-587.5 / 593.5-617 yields 0.2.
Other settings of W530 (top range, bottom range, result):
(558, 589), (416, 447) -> 0.83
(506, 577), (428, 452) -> 0.86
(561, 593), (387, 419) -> 0.87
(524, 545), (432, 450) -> 0.86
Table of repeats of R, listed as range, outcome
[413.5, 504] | 92.3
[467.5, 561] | 86.4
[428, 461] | 96.9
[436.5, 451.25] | 99.6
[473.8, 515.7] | 86.9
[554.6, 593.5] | 80.4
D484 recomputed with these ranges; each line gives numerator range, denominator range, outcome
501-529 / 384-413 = 0.92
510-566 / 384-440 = 0.91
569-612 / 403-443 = 0.83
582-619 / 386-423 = 0.84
